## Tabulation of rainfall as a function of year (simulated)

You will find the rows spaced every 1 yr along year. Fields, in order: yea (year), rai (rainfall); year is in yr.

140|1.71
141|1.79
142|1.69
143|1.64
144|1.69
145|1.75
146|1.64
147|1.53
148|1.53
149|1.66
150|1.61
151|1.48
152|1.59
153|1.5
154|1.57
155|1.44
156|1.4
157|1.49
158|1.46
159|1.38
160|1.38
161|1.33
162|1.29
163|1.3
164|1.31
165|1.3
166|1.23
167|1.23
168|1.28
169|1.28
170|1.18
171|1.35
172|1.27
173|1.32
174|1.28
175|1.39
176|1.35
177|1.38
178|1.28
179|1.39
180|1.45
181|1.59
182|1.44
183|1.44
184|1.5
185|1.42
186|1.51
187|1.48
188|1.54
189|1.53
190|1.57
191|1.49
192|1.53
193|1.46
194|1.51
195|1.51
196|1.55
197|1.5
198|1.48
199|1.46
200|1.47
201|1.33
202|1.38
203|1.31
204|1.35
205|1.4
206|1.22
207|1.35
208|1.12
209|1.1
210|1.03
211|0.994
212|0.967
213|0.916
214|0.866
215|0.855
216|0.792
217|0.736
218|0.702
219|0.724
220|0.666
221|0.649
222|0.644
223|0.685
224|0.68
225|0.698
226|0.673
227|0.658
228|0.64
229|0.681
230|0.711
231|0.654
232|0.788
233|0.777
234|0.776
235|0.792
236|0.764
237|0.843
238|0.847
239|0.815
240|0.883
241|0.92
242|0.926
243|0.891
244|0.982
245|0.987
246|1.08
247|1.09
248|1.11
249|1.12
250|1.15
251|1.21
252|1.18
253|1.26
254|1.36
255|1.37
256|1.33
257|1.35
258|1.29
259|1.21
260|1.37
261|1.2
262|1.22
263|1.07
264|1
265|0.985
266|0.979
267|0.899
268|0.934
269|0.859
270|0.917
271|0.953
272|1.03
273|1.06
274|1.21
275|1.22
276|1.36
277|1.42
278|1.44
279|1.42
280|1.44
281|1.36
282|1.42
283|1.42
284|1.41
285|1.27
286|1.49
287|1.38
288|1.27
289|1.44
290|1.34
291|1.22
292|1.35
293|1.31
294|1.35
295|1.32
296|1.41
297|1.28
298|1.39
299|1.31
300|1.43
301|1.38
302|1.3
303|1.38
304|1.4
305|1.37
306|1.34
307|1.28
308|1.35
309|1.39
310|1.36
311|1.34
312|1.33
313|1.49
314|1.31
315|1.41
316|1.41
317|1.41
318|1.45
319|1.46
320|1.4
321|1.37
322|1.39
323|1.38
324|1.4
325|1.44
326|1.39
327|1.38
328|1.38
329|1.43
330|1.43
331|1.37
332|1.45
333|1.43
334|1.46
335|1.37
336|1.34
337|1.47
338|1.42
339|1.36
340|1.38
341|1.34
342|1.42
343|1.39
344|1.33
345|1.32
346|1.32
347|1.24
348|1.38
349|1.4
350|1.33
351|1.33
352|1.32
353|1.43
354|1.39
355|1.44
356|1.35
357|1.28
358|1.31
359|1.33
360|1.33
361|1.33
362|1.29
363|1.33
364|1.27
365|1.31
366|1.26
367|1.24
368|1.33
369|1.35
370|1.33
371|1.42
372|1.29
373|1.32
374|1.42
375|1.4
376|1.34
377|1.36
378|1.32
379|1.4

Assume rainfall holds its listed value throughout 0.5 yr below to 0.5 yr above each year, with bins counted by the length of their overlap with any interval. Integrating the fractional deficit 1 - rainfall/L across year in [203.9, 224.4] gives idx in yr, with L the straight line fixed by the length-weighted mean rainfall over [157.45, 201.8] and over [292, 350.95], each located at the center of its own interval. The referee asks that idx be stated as 7.0 yr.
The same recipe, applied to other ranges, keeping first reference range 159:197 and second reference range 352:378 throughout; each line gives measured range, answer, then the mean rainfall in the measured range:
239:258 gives 3.5 yr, 1.12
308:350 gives -1.2 yr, 1.39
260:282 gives 3.4 yr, 1.15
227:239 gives 5.5 yr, 0.751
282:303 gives 0.1 yr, 1.36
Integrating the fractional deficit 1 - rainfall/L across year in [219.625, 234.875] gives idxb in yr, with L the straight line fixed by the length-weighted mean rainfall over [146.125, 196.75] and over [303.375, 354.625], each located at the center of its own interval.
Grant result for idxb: 7.7 yr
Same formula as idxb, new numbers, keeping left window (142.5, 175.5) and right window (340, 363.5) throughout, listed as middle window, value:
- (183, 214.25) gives 1.2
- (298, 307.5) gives 0.1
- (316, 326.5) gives -0.4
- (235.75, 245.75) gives 3.6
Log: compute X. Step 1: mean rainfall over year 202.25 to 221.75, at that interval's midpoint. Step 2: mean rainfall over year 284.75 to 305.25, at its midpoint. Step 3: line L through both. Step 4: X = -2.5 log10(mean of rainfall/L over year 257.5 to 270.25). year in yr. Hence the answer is 0.13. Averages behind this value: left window 0.987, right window 1.35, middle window 1.07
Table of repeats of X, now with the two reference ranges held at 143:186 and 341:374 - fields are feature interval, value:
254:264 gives 0.10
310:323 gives -0.03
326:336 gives -0.05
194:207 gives 0.00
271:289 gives 0.04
